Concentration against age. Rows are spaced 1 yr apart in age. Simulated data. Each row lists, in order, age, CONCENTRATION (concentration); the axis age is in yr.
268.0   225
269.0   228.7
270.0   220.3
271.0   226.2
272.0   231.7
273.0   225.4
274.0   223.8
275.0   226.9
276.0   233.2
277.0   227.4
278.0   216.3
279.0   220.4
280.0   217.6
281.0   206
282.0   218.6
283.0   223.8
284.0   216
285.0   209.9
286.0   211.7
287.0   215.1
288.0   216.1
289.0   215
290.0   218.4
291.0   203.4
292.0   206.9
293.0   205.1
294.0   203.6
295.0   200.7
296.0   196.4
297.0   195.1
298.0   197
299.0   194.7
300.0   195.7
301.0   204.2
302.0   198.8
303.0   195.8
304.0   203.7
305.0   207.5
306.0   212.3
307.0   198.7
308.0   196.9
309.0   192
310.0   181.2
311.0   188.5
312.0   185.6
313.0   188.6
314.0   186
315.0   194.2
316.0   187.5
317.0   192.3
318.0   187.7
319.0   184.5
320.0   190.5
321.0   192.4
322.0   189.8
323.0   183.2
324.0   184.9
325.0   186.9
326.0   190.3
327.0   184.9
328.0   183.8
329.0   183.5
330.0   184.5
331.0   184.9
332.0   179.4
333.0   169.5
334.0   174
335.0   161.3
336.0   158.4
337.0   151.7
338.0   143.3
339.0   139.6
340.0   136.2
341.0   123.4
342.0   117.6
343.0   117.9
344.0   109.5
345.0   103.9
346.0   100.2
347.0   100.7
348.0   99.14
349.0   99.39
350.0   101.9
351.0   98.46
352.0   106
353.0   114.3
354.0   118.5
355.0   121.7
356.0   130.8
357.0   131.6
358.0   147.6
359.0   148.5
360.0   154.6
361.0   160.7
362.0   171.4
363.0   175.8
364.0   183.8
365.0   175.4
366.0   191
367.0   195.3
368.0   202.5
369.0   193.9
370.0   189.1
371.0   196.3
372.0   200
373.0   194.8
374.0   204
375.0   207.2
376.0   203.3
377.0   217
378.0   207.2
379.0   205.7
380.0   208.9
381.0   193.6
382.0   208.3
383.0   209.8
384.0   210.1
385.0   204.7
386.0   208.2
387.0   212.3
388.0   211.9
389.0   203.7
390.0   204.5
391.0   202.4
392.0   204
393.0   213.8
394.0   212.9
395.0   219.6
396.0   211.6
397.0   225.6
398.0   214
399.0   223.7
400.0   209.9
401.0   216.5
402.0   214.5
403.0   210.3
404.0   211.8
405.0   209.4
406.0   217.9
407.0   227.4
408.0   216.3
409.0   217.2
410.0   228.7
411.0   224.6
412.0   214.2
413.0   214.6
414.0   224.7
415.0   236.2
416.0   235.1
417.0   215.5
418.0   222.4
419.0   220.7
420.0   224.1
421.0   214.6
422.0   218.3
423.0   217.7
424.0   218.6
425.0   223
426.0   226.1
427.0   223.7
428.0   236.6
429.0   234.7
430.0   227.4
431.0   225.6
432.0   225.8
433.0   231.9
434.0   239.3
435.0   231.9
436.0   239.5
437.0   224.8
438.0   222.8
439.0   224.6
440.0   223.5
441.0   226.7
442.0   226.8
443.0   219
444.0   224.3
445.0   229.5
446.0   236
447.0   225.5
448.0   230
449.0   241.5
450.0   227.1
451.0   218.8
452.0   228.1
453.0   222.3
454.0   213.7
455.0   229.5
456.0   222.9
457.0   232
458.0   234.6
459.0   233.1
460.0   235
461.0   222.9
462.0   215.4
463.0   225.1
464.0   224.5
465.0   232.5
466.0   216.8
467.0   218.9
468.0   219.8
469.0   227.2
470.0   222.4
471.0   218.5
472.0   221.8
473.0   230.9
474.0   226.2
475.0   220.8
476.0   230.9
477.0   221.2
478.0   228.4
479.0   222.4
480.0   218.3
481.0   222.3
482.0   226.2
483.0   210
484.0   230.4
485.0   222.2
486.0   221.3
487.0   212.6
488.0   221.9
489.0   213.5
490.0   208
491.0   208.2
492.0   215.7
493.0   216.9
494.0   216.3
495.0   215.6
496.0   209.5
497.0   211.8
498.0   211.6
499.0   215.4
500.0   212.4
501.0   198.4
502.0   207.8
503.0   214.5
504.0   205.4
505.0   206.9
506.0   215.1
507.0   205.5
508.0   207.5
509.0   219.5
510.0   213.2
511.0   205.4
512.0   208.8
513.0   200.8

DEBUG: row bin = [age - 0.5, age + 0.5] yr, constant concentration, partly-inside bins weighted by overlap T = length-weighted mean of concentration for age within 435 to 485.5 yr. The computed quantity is 225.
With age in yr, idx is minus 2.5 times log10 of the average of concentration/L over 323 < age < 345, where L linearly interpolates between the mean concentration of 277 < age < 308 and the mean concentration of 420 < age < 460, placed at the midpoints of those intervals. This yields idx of 0.314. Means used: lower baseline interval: 208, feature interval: 160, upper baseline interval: 227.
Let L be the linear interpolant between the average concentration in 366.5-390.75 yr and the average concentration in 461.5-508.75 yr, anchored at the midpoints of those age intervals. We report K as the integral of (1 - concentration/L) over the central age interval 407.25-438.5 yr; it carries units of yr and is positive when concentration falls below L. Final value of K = -2.3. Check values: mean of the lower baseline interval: 204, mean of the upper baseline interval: 218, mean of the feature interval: 225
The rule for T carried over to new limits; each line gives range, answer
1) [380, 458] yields 221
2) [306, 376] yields 164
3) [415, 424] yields 222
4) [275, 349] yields 184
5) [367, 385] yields 203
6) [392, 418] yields 218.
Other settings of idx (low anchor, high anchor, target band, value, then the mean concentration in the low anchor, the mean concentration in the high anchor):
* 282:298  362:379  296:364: 0.23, 209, 196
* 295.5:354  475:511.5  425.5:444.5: -0.15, 167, 215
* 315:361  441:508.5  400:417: -0.18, 151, 221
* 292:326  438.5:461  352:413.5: 0.09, 194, 227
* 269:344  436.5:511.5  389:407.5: -0.03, 193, 221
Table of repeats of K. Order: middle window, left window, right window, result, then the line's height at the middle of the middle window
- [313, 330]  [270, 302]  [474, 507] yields 2.1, 213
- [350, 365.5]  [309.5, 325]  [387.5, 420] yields 4.6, 201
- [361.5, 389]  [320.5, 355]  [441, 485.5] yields -4.8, 170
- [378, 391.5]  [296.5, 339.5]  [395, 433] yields 0.2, 210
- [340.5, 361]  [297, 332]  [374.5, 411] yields 8.4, 201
